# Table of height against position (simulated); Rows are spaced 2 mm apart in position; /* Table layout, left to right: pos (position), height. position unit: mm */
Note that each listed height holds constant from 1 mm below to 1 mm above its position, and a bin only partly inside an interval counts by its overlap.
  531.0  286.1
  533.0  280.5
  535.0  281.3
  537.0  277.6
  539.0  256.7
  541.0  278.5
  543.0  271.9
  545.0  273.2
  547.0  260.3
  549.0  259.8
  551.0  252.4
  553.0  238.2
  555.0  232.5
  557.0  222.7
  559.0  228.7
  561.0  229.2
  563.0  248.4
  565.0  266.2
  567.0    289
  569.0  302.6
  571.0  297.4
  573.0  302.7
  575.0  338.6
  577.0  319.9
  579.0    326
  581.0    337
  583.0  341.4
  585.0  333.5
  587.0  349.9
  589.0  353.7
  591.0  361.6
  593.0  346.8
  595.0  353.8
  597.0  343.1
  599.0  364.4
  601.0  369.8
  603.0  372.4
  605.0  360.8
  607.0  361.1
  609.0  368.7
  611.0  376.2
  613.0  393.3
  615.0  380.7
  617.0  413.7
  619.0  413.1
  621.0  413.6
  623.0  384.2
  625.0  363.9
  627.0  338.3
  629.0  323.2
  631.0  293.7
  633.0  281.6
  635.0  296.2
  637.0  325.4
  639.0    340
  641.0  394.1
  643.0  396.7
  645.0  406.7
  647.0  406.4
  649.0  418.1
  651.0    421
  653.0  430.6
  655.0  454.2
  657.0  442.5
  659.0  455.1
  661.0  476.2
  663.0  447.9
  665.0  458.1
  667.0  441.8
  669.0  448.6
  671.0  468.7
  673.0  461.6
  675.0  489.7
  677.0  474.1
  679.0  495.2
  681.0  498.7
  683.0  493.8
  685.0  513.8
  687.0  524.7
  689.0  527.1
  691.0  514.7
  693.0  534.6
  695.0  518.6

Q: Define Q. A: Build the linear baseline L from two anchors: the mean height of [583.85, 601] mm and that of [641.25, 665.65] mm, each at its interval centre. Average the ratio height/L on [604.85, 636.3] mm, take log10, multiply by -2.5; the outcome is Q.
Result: 0.082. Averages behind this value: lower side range 352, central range 360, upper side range 433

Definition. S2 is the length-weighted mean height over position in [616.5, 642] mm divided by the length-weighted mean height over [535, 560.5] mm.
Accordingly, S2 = 1.38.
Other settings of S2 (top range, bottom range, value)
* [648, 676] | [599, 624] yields 1.18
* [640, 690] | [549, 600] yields 1.51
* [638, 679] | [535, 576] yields 1.64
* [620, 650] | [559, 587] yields 1.19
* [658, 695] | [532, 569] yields 1.87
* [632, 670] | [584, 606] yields 1.15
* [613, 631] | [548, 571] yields 1.48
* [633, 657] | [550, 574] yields 1.50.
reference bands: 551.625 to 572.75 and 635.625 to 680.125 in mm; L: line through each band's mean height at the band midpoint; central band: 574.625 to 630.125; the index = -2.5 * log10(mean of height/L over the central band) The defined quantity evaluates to -0.10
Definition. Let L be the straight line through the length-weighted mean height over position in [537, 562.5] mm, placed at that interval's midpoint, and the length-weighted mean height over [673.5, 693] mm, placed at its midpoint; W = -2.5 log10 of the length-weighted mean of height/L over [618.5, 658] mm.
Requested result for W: 0.12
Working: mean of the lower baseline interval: 251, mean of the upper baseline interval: 504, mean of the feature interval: 377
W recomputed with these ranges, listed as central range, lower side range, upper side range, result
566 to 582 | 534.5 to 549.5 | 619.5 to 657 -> -0.033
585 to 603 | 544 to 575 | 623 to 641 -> -0.206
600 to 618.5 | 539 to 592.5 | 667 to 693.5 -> -0.034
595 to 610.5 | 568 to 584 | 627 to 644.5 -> -0.114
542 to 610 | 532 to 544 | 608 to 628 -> 0.069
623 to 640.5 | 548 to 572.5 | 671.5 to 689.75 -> 0.218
